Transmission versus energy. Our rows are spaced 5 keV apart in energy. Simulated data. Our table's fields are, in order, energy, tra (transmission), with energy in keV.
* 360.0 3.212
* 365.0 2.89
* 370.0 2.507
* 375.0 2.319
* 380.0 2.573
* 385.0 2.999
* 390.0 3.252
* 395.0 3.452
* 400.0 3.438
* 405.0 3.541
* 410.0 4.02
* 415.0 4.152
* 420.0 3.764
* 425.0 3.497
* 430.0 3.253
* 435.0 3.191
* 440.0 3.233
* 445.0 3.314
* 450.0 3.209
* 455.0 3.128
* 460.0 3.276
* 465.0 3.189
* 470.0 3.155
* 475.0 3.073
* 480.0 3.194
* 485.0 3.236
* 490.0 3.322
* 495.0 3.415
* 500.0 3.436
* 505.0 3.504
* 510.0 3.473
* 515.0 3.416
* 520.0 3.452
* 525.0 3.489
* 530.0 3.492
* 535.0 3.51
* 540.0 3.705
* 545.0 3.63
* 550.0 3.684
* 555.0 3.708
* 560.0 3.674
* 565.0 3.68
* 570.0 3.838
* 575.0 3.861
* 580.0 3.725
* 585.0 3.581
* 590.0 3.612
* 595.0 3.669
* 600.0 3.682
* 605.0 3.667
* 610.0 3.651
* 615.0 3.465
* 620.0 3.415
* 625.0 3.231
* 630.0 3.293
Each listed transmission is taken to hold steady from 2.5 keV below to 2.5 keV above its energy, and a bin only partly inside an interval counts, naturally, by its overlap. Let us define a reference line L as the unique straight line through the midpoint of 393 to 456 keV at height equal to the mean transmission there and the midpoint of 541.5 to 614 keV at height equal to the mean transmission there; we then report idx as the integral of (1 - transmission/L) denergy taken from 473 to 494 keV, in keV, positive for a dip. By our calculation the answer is 2.0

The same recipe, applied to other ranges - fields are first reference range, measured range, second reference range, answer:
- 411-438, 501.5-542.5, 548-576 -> 2.11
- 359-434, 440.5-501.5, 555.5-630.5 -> 2.71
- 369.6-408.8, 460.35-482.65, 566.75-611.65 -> 1.09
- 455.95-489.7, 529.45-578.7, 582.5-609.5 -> -2.77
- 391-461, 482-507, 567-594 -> 1.40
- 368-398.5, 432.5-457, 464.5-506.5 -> -0.77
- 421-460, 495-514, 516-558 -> 0.10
